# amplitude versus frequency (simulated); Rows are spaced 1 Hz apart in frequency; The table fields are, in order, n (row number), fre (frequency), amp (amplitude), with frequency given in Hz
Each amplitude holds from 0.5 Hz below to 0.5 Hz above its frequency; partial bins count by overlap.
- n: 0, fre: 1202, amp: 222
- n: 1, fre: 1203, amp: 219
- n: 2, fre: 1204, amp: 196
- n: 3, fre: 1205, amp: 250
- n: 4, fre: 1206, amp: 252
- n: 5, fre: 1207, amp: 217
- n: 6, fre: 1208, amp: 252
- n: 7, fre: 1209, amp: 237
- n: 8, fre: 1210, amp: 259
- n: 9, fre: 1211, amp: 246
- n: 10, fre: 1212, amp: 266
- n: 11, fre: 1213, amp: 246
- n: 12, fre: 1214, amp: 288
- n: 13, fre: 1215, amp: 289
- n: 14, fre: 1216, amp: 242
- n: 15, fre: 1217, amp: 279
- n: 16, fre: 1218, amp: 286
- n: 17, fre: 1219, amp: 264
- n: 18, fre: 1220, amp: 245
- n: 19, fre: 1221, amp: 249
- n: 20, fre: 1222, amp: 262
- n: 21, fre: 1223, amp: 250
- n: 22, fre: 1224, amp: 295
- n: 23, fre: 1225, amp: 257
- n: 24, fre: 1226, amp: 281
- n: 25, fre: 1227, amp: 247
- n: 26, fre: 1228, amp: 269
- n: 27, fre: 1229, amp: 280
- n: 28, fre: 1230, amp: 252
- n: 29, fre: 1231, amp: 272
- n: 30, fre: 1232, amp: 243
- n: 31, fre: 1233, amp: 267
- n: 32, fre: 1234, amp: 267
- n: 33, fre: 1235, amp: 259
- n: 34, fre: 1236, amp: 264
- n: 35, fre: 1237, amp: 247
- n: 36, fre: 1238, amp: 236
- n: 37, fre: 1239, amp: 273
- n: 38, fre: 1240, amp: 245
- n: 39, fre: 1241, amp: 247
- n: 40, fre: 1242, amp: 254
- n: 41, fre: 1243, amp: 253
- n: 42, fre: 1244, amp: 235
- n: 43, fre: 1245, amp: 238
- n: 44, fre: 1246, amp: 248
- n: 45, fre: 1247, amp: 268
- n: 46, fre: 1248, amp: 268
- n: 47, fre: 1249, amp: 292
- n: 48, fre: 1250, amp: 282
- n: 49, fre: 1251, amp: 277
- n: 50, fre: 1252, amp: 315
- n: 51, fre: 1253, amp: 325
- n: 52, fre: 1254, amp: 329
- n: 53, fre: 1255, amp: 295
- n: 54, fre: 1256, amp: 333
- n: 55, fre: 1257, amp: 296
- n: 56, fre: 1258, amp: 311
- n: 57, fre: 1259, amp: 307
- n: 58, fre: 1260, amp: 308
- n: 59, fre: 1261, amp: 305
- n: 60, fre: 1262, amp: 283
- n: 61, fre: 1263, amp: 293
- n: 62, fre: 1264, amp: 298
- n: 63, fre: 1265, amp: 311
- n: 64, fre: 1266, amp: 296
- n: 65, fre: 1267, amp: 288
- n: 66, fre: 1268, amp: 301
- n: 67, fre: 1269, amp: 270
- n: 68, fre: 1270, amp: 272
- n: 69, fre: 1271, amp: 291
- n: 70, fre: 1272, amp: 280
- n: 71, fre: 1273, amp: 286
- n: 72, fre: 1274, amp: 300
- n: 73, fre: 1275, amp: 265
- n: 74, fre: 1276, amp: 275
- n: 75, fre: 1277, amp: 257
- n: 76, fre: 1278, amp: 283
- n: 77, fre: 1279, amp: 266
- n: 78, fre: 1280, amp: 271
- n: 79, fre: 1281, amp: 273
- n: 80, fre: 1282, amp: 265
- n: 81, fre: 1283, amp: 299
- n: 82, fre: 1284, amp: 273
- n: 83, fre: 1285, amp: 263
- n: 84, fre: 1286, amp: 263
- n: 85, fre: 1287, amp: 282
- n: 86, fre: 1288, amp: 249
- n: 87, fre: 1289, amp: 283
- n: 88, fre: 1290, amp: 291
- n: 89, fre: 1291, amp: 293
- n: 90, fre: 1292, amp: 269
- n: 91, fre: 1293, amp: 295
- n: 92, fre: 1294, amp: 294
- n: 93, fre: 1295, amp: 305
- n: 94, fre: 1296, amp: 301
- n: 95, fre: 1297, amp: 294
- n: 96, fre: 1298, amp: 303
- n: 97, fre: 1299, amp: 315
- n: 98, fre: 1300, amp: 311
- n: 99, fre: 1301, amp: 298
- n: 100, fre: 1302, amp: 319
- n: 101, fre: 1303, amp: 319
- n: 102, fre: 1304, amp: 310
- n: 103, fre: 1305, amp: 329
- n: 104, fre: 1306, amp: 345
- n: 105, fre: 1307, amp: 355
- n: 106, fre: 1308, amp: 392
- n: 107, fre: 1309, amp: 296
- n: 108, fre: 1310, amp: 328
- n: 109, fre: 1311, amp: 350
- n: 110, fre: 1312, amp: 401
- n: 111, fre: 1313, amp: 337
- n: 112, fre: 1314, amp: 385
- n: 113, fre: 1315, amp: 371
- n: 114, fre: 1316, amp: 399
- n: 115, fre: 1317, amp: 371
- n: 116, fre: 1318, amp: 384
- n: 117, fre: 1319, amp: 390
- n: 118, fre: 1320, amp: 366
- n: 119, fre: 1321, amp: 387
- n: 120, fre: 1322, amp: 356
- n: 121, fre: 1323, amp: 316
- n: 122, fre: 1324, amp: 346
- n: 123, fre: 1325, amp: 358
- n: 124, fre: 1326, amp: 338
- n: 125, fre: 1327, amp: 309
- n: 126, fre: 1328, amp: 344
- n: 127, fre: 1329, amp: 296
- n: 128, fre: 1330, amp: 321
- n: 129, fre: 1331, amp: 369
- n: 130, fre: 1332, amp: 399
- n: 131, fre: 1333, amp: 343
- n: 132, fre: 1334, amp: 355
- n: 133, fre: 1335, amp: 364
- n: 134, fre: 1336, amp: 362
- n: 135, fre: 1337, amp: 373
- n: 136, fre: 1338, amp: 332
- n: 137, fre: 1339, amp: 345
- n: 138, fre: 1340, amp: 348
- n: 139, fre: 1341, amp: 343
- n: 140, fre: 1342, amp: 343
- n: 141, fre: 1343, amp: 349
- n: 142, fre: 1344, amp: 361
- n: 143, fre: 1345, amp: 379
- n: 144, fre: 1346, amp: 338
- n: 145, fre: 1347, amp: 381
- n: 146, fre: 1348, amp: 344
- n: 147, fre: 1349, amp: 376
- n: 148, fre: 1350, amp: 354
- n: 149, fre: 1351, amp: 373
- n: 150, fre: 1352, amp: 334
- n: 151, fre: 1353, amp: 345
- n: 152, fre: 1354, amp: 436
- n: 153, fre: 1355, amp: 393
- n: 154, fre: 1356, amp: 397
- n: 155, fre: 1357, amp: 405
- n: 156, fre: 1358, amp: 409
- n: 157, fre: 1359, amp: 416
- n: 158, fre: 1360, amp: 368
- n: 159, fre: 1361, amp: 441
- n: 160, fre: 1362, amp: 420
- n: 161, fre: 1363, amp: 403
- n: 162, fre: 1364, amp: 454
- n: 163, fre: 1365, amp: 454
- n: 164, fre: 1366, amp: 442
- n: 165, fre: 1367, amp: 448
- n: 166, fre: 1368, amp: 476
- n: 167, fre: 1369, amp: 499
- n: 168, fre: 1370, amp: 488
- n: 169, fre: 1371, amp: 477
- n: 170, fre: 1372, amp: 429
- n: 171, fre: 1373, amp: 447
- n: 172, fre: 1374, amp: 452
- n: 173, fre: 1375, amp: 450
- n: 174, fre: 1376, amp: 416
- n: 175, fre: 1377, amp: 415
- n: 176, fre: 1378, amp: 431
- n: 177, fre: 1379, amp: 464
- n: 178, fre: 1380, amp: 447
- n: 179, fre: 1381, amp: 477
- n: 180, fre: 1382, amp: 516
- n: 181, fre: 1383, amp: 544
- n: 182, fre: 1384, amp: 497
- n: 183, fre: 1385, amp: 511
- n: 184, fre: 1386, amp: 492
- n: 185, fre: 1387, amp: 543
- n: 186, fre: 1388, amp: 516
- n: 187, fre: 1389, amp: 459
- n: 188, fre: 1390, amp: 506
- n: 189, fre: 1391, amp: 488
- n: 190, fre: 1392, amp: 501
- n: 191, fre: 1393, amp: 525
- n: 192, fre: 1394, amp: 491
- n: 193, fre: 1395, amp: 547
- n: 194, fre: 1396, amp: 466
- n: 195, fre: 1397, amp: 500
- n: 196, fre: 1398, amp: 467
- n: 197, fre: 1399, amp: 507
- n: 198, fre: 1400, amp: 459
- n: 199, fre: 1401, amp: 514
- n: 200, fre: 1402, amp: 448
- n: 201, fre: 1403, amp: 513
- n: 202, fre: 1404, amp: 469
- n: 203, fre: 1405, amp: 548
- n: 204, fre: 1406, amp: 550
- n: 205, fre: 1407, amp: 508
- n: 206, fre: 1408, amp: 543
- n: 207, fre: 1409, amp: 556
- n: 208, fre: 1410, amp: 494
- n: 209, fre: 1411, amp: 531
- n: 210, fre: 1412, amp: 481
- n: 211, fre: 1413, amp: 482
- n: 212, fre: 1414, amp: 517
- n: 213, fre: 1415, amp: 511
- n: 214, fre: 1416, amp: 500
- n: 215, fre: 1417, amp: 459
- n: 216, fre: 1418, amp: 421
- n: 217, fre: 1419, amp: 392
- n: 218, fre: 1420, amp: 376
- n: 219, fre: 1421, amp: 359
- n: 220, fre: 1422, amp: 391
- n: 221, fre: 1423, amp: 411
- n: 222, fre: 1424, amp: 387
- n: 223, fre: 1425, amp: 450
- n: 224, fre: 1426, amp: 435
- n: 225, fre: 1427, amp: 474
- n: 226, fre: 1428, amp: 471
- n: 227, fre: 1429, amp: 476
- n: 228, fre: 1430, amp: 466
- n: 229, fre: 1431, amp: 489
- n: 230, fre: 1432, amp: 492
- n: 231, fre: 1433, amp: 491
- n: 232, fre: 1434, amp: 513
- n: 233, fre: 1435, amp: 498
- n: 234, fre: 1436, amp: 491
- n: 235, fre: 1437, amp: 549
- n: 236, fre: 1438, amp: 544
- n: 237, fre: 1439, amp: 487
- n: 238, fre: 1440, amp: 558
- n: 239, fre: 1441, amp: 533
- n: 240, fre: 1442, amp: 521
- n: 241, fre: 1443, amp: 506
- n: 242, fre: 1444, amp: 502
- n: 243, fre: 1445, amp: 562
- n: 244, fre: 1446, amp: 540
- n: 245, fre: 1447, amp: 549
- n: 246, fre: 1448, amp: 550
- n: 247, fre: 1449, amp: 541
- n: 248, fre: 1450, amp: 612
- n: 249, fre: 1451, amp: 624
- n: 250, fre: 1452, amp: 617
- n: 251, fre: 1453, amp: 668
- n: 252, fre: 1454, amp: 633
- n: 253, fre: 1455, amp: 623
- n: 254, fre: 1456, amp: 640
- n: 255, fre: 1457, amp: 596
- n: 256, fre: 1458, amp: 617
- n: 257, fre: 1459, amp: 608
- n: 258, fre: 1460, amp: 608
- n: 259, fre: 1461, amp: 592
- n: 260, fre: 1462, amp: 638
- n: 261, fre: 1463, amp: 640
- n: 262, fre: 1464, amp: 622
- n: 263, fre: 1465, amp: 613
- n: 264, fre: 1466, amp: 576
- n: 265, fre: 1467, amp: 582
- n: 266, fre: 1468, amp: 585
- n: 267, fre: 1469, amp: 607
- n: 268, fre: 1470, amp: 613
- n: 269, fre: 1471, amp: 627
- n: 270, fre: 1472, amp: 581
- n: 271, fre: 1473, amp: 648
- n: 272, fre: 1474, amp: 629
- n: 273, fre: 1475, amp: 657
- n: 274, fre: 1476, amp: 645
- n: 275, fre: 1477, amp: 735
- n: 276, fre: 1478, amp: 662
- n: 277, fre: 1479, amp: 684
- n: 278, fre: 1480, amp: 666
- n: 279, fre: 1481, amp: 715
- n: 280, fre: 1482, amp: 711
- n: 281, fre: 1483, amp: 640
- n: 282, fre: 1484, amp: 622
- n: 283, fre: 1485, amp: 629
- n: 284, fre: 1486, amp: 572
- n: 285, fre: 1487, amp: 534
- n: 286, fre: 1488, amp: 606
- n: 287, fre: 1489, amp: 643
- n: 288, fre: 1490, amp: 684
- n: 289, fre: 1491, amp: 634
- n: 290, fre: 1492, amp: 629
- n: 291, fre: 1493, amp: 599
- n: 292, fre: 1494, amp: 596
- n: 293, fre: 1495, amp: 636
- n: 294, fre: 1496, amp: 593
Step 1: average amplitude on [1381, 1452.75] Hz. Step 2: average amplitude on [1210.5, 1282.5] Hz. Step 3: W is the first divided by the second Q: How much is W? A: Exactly 1.82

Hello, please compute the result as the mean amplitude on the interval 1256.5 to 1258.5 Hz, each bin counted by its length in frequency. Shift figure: 304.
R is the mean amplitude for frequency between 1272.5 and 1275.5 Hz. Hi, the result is 284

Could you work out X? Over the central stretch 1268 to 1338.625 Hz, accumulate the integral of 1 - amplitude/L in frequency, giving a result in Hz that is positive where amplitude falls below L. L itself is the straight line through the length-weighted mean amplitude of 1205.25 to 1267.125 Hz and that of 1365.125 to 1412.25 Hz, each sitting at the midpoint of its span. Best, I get 9.3 Hz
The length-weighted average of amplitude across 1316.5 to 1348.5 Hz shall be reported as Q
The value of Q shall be 353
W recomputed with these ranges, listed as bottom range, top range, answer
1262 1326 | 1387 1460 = 1.64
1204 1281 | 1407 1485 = 2.04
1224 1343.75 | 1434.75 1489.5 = 1.97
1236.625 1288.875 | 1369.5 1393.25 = 1.71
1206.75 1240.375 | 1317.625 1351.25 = 1.36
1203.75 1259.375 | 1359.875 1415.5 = 1.81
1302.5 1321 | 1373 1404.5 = 1.35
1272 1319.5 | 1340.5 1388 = 1.37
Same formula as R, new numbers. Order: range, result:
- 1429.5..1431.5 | 478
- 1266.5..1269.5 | 286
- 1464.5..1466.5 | 594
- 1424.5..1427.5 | 453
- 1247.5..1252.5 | 287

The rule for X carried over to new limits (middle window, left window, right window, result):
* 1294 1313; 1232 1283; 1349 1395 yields 1.24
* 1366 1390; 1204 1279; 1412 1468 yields -1.39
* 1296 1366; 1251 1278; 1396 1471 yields 4.65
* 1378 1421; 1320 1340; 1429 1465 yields -1.55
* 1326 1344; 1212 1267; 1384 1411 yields 2.91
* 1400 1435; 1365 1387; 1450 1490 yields 4.17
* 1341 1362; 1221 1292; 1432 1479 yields 2.37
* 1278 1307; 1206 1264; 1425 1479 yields 4.76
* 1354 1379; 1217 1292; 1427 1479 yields 0.60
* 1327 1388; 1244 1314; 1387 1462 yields 0.99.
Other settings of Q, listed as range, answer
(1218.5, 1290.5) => 276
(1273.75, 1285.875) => 273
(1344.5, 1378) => 414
